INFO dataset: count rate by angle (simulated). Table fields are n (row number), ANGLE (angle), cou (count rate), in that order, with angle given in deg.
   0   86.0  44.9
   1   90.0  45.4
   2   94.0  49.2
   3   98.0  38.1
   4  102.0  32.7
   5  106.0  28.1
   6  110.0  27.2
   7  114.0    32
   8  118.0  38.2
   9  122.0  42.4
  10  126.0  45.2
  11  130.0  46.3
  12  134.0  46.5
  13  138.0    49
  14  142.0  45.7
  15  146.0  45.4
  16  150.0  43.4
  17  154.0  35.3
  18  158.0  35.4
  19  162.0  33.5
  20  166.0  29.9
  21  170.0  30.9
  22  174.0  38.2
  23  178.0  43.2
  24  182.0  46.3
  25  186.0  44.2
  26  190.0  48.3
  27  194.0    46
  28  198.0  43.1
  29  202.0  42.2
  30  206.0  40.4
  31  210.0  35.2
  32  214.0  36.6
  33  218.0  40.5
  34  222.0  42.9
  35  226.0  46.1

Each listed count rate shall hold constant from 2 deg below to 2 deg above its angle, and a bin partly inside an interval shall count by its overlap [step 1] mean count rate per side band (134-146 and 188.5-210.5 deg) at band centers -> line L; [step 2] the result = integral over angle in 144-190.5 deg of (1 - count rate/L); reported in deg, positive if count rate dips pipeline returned 6.0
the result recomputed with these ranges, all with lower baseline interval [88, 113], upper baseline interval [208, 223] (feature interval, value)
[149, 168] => 1.3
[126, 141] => -3.9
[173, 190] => -2.7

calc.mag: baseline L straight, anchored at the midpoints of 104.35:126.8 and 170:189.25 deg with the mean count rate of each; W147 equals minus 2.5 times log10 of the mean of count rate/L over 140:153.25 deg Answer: -0.14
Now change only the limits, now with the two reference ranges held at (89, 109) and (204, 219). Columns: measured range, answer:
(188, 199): -0.21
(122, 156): -0.17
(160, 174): 0.17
